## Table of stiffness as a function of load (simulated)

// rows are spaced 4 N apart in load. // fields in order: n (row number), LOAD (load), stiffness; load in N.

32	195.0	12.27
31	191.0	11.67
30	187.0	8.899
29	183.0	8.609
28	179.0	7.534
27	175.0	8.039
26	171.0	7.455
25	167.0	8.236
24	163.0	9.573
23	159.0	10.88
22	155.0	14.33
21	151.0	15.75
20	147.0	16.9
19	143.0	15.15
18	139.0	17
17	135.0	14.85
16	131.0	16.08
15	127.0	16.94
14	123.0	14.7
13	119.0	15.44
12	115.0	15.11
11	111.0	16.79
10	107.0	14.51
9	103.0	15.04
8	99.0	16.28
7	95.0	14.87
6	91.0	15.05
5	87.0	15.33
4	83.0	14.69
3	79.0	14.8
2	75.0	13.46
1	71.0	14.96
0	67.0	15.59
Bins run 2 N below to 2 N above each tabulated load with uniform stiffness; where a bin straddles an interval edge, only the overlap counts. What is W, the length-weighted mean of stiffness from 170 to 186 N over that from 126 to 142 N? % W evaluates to 0.5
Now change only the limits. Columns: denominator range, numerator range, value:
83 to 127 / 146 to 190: 0.68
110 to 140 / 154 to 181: 0.59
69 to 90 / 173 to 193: 0.61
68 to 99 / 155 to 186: 0.61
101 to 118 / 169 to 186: 0.52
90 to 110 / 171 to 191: 0.56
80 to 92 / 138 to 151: 1.08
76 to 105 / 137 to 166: 0.93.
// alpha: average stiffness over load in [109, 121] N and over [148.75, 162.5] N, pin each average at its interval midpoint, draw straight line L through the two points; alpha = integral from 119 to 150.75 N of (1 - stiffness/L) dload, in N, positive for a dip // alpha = -3.03 N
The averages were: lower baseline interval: 15.8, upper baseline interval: 13.3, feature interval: 15.9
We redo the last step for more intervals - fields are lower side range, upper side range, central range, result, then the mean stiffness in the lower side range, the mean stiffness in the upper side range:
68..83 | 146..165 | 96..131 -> -4.2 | 14.5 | 13.3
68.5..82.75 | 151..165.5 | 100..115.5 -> -2.2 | 14.5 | 12.1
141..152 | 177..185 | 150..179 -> 4.3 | 15.9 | 8.07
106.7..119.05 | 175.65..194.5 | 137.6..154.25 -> -4.3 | 15.6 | 9.34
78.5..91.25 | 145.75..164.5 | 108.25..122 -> -1.3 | 15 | 13.5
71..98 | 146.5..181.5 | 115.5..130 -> -3.2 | 14.8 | 10.7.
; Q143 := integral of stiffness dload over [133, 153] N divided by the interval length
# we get 15.9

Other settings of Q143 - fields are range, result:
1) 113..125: 15.1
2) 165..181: 7.82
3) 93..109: 15.2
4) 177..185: 8.07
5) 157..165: 10.2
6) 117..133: 15.8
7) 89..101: 15.4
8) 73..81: 14.1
